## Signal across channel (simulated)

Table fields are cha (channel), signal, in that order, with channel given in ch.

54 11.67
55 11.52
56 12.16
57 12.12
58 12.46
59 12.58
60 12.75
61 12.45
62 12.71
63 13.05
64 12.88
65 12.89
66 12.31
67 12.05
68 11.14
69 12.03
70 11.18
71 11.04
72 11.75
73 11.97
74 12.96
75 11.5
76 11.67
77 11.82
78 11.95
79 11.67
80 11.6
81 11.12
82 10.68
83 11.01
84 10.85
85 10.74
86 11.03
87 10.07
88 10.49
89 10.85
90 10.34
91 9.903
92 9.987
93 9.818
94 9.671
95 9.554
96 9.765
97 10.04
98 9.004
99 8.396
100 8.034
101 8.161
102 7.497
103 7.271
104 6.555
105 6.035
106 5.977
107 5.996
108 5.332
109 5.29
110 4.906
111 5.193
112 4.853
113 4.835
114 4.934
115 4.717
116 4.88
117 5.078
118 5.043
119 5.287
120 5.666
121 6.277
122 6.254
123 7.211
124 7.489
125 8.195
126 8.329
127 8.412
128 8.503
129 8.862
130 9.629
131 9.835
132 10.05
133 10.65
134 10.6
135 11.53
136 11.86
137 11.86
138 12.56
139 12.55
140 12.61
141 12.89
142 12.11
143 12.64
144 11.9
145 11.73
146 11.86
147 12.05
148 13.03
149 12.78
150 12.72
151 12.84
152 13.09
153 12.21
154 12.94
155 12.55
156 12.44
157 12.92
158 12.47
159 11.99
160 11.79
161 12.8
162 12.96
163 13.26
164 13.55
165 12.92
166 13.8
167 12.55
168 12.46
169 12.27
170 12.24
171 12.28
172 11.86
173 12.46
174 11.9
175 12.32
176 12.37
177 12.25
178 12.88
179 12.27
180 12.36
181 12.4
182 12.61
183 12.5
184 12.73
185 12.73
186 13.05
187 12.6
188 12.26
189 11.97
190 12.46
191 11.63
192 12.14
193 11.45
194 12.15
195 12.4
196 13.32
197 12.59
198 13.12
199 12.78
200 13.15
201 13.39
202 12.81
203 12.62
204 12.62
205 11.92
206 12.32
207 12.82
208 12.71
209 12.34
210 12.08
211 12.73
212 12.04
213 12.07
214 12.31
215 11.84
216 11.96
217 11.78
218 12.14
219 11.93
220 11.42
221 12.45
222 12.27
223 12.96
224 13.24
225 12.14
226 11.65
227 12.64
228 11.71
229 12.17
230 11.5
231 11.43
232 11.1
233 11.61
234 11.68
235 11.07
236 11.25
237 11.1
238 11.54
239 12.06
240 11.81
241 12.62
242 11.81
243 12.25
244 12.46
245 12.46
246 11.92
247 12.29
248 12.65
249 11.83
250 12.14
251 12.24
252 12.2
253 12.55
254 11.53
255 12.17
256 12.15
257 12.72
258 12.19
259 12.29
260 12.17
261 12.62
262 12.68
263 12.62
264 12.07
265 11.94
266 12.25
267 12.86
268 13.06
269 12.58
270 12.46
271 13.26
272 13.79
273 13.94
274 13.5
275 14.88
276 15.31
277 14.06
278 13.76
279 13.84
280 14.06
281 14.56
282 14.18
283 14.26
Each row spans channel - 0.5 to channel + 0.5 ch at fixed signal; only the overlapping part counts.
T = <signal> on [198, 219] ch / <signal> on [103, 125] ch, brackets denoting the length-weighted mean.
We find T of 2.18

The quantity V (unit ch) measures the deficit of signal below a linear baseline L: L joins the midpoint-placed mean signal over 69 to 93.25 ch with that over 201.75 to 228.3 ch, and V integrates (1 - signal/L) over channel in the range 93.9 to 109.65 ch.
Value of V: 5.2 ch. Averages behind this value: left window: 11.1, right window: 12.3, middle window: 7.58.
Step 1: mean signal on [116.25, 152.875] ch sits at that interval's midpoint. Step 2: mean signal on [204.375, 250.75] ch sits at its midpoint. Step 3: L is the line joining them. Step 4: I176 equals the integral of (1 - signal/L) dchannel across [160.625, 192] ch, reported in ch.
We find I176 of -4.5 ch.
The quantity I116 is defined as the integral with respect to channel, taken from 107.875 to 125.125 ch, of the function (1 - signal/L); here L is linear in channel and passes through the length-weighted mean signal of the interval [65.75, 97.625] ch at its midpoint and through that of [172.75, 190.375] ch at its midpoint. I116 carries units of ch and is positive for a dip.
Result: 8.9 ch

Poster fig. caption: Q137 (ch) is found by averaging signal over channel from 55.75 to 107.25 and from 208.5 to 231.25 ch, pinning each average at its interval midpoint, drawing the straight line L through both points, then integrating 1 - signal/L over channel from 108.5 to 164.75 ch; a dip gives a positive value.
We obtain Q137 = 6.7 ch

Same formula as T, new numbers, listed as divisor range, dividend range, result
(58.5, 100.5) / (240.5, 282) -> 1.15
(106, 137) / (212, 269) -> 1.67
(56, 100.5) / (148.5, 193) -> 1.12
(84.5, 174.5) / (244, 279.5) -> 1.29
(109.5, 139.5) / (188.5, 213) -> 1.59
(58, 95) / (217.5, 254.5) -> 1.05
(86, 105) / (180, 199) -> 1.36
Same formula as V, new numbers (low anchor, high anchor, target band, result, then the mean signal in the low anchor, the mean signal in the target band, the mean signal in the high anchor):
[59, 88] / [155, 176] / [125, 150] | 2.3 ch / 11.7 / 11.2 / 12.6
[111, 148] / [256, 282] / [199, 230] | -2.2 ch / 9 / 12.3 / 13.2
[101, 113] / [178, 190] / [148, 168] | -4.8 ch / 5.95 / 12.8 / 12.5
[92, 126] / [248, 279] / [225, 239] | 0.0 ch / 6.83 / 11.6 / 12.8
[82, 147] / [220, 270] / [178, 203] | -4.2 ch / 8.78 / 12.5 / 12.1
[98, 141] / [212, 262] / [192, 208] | -2.9 ch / 7.77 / 12.6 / 12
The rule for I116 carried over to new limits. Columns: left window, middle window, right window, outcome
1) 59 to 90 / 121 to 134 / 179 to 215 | 3.7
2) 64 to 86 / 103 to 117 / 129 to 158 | 7.6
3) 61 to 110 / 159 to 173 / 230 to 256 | -2.0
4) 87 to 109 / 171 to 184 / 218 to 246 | -2.3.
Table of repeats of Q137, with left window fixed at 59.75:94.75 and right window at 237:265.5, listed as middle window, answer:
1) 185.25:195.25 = -0.25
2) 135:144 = -0.48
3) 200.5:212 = -0.54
